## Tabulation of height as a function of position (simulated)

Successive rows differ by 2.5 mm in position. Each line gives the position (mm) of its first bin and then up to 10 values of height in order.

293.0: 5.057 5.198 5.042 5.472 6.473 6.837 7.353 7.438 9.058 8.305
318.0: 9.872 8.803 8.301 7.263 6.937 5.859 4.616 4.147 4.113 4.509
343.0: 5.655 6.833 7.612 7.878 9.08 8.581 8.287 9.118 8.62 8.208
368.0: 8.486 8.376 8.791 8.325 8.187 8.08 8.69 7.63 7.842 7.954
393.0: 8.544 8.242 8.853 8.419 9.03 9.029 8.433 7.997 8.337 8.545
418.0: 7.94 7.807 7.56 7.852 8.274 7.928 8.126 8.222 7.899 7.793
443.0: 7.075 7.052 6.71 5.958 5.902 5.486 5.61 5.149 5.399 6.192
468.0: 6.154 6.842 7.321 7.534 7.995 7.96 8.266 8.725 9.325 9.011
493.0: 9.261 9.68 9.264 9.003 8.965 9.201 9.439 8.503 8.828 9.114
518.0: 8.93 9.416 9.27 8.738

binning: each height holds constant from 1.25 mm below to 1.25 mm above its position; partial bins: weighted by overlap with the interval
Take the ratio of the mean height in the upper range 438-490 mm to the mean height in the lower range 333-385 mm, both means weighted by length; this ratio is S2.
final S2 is 0.9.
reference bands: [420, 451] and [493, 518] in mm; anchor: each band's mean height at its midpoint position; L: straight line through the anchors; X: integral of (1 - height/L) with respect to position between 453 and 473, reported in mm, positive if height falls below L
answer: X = 5.53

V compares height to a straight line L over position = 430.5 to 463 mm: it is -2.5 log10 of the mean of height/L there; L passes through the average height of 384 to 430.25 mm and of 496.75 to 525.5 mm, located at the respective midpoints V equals 0.26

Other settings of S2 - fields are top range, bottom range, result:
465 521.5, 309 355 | 1.21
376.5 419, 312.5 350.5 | 1.23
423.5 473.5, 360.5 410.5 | 0.81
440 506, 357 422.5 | 0.90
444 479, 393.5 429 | 0.77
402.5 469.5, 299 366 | 1.01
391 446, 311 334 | 1.06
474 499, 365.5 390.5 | 1.05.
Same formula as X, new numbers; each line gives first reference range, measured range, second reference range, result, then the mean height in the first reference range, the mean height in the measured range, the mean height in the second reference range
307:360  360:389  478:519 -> -2.8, 7.19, 8.35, 8.94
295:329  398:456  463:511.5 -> 1.3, 7.36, 7.77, 8.27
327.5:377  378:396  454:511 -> -1.9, 7.21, 8.14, 7.82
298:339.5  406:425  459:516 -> -1.4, 6.86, 8.12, 8.11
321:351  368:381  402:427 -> -2.2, 6.17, 8.38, 8.25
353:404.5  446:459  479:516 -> 4.1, 8.43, 6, 8.96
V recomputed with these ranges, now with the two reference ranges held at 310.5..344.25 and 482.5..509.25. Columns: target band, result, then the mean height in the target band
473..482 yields 0.14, 7.77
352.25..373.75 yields -0.19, 8.6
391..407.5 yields -0.12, 8.64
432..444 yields 0.06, 7.83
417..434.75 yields 0.03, 7.93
